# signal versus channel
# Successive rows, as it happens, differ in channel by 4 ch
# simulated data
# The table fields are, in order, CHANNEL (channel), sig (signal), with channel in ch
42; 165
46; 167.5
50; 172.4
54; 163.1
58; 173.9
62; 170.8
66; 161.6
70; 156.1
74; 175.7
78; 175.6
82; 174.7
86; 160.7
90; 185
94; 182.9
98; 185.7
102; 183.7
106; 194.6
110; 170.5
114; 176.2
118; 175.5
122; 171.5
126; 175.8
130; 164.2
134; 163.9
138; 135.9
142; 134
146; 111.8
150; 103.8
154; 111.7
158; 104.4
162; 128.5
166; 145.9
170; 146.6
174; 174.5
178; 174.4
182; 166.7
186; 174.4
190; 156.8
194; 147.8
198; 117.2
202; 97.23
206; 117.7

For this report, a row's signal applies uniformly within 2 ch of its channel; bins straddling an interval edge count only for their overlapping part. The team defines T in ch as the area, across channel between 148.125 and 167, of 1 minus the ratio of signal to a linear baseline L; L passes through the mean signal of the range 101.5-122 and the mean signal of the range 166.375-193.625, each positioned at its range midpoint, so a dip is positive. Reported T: 5.7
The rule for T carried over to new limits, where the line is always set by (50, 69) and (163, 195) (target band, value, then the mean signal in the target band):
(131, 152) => 4.0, 132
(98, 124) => -2.4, 179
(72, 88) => -0.5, 172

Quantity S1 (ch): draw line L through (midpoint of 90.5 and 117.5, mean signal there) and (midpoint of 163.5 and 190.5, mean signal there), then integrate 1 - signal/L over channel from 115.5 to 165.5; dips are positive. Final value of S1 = 9.31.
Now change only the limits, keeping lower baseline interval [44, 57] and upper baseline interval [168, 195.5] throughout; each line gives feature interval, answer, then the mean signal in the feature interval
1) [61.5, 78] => 0.1 ch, 167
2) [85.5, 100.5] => -1.3 ch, 181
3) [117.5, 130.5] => -0.5 ch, 172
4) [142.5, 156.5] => 4.5 ch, 112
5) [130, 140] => 0.7 ch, 153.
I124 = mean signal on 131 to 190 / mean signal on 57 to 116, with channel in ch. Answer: 0.81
